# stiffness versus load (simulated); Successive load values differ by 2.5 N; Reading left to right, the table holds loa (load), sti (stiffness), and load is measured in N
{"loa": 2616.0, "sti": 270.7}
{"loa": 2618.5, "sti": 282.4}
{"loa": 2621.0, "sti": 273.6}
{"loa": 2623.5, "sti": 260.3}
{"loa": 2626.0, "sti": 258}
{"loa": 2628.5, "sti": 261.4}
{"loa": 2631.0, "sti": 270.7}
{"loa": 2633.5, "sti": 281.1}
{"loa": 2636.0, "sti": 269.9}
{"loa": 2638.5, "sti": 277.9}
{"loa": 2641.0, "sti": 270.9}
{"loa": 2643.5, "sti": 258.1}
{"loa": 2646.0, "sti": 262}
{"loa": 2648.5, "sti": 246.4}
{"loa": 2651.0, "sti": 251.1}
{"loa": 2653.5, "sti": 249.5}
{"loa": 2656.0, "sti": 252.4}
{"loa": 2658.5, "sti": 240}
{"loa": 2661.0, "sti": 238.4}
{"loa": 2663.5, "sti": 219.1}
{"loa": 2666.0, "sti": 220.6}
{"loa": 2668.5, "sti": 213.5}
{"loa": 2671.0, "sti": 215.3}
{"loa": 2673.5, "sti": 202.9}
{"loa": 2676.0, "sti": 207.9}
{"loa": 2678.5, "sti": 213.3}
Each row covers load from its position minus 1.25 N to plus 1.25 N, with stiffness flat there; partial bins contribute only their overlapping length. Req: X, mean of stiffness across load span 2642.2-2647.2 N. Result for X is 260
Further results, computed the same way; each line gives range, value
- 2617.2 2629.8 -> 267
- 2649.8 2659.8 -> 248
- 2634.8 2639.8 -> 274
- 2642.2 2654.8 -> 253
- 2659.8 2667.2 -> 226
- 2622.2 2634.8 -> 266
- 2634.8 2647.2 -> 268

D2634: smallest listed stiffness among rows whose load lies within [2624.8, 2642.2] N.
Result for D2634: 258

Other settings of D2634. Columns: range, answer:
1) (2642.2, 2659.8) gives 240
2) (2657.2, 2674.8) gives 202.9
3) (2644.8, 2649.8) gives 246.4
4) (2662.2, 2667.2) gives 219.1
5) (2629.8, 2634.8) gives 270.7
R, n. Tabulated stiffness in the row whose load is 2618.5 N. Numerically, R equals 282.4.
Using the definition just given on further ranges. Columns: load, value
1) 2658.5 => 240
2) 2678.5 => 213.3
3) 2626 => 258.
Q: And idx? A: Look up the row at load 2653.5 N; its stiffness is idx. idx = 249.5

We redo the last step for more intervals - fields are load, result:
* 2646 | 262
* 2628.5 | 261.4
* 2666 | 220.6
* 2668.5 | 213.5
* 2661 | 238.4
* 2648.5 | 246.4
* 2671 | 215.3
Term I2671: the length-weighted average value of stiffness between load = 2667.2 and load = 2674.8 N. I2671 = 211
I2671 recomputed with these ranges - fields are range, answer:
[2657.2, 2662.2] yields 239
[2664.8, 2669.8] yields 217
